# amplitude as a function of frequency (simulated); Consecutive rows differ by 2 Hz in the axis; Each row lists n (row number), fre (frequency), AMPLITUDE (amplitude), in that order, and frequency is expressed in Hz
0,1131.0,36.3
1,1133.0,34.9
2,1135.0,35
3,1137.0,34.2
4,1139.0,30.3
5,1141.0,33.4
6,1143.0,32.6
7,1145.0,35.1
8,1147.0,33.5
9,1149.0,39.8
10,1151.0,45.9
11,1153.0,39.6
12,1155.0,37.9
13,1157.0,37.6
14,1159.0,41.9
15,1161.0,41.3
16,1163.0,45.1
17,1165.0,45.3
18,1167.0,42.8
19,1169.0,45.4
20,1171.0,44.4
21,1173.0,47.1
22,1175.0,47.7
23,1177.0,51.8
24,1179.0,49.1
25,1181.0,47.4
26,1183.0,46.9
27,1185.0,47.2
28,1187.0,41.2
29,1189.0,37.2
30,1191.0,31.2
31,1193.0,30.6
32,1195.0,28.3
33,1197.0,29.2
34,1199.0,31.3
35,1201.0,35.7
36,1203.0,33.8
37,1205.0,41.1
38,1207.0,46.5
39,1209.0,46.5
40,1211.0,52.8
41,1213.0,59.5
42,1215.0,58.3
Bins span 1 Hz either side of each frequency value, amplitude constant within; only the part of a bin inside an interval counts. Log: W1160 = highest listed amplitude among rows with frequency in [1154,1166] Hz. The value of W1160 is 45.3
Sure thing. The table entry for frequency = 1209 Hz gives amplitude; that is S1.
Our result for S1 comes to 46.5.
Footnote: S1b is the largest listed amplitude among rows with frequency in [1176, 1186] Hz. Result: 51.8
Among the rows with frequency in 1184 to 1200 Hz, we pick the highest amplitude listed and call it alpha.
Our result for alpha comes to 47.2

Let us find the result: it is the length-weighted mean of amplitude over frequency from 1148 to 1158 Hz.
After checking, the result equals 40.2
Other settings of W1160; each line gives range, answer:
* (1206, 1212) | 52.8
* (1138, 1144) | 33.4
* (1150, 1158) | 45.9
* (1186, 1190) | 41.2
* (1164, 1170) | 45.4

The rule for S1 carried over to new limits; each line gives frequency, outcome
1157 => 37.6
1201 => 35.7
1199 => 31.3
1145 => 35.1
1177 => 51.8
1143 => 32.6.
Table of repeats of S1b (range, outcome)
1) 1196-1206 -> 41.1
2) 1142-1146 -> 35.1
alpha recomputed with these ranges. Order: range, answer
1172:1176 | 47.7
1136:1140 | 34.2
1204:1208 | 46.5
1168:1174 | 47.1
